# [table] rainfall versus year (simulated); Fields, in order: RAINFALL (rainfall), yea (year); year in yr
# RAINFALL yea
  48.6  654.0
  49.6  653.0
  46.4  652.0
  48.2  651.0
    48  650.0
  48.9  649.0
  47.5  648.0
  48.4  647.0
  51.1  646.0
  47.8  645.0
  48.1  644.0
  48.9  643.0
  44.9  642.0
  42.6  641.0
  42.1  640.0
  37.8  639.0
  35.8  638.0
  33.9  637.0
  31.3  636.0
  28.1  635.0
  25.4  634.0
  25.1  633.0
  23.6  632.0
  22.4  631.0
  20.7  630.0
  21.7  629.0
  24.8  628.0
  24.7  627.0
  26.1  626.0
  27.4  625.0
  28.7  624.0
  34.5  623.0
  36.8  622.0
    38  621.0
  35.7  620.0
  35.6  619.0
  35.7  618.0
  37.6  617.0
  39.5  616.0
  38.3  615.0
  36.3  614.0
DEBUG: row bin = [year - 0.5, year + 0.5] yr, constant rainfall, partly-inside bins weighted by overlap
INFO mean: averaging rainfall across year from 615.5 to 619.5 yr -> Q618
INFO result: 37.1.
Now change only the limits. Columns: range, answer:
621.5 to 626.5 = 30.7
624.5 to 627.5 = 26.1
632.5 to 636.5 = 27.5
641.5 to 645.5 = 47.4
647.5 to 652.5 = 47.8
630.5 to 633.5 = 23.7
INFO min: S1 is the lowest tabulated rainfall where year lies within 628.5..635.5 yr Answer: 20.7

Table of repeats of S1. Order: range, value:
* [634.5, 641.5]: 28.1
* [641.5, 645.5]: 44.9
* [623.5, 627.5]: 24.7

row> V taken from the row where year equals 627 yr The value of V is 24.7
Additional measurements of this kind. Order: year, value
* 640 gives 42.1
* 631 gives 22.4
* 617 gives 37.6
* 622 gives 36.8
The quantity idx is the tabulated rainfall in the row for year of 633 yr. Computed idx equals 25.1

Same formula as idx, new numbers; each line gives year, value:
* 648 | 47.5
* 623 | 34.5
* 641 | 42.6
